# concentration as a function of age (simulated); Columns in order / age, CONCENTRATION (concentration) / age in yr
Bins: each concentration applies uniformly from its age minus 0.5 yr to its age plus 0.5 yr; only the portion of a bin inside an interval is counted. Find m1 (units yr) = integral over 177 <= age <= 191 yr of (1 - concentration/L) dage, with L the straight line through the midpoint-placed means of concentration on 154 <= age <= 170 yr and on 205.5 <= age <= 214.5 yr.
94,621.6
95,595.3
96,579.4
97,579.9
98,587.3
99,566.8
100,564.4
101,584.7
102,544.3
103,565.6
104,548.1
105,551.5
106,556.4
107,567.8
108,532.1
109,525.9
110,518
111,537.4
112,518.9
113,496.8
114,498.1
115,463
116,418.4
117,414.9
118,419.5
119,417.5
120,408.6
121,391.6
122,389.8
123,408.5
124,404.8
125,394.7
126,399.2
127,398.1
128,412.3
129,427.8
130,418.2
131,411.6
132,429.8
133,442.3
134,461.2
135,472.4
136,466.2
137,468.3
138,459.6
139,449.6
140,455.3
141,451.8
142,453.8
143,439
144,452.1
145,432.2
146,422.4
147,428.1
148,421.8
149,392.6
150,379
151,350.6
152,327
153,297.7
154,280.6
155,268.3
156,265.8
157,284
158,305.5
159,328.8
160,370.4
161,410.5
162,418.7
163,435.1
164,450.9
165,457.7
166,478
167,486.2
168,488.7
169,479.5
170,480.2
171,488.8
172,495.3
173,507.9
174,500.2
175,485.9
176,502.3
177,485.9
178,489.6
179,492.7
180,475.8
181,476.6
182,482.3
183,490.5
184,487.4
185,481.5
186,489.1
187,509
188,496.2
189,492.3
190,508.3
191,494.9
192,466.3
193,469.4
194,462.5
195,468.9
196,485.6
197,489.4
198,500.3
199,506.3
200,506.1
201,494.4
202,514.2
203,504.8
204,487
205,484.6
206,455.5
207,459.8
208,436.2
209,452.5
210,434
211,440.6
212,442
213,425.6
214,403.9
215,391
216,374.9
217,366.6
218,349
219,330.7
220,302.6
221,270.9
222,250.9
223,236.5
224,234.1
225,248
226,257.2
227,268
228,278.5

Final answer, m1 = -2.5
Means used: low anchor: 394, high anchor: 439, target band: 490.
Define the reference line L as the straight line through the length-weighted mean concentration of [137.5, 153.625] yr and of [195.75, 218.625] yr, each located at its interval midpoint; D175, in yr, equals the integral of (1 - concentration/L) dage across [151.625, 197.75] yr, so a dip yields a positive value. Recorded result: -1.5 yr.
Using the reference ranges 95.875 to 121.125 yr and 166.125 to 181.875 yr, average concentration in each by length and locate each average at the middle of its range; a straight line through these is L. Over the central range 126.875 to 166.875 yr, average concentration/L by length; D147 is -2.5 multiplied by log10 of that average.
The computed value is 0.23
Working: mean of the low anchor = 515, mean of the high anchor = 489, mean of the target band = 405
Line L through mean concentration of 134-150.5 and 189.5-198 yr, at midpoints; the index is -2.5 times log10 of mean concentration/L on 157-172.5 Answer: 0.06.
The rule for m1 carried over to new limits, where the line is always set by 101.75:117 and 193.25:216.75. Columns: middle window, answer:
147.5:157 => 3.2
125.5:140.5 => 2.0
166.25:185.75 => -0.4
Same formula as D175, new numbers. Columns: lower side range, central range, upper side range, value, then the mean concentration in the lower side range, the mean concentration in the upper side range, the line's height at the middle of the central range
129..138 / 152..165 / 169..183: 3.45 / 446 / 489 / 471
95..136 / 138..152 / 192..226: 1.14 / 482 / 413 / 460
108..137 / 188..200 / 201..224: -2.32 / 444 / 399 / 408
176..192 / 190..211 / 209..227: -3.15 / 490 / 340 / 417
